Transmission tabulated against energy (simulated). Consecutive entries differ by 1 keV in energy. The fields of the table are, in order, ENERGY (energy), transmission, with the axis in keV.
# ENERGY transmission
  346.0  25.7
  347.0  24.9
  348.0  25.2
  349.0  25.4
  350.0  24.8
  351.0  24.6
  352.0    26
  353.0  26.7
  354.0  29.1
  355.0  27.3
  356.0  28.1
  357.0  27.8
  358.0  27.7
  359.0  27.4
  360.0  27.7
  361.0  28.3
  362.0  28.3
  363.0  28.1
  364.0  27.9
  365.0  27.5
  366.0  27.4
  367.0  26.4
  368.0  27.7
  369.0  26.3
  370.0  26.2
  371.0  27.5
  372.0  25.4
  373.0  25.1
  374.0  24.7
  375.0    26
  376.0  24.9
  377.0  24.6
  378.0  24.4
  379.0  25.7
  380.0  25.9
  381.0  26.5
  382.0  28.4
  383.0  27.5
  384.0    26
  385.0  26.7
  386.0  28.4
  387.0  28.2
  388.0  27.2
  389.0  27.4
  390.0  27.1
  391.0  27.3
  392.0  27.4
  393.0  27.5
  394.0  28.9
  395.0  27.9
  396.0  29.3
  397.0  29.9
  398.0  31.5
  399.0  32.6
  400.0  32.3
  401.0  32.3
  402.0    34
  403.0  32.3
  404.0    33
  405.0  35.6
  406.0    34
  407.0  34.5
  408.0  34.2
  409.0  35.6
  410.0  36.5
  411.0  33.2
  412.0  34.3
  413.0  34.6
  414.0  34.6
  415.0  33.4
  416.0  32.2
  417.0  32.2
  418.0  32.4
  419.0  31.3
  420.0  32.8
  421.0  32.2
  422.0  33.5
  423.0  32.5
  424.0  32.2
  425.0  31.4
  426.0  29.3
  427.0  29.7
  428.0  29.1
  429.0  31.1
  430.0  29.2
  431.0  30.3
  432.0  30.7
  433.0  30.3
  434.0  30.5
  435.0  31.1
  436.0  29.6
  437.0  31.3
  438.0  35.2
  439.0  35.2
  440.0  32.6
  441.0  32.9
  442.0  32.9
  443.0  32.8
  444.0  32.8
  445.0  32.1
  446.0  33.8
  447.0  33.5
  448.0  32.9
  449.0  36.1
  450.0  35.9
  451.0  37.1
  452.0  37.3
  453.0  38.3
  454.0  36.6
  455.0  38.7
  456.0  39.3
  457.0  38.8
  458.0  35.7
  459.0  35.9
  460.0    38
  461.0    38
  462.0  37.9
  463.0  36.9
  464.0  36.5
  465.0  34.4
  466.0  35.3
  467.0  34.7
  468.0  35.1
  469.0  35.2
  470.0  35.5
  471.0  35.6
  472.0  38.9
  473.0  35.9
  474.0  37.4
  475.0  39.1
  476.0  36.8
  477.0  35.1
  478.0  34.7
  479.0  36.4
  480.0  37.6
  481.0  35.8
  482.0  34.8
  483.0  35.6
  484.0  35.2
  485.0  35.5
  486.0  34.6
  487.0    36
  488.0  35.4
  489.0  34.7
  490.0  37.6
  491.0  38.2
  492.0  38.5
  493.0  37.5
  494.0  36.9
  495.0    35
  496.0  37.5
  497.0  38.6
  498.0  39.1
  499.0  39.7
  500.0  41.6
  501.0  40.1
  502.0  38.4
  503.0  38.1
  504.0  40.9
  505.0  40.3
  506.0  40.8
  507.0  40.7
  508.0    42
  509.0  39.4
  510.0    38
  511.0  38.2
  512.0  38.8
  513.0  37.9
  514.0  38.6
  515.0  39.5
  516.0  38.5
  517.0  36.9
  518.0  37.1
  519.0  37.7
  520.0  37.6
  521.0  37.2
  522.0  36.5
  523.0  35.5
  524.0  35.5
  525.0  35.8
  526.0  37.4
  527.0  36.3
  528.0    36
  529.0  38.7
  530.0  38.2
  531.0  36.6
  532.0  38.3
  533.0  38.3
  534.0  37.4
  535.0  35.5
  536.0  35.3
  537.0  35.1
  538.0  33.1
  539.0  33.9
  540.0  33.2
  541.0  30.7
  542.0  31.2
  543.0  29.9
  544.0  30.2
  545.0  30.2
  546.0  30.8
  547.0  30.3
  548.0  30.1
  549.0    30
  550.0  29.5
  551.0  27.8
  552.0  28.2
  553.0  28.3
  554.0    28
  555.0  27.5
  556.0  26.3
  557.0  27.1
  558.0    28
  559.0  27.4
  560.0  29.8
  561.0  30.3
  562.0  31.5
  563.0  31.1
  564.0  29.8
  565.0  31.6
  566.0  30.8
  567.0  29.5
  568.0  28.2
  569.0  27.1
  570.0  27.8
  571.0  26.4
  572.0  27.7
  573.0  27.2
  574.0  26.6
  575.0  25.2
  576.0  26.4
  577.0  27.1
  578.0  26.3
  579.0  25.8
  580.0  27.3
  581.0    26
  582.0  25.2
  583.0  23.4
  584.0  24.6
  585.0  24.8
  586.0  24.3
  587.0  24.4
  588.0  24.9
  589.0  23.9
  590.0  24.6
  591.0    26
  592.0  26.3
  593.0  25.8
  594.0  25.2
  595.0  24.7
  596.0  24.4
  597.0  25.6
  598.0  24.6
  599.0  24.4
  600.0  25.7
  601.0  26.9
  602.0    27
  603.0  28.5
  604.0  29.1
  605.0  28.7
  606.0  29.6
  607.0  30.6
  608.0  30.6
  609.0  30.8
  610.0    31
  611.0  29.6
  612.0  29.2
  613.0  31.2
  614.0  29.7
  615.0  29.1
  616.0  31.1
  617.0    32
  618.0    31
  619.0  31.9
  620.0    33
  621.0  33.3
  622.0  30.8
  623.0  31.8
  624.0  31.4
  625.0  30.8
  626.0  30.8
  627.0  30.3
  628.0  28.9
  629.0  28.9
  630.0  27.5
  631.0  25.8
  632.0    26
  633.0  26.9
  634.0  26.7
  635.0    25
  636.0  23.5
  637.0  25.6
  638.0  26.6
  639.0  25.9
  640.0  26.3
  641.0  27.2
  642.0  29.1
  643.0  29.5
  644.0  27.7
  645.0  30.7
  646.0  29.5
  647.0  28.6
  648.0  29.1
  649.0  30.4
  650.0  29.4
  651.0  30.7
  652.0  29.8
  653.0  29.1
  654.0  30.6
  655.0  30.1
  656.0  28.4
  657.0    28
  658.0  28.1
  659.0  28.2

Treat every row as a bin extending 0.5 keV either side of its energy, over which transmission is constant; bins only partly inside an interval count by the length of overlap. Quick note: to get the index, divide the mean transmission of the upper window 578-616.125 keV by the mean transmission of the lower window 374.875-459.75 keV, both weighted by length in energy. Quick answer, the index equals 0.8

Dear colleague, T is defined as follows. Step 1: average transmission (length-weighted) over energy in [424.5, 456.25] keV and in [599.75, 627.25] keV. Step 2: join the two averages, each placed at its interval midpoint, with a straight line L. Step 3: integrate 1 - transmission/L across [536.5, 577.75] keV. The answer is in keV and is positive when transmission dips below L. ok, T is 2.5 keV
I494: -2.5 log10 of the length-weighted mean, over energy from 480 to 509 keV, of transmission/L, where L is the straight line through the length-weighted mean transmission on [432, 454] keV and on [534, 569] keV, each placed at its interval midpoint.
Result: -0.18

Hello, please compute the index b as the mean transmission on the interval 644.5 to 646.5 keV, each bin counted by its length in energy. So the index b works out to 30.1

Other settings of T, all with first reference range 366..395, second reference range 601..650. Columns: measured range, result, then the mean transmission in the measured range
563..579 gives 0.4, 27.9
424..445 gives -3.3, 31.4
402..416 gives -3.8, 34.2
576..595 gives 2.2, 25.3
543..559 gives -0.3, 28.8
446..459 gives -4.4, 36.5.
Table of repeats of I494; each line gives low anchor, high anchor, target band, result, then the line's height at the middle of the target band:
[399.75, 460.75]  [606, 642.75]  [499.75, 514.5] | -0.24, 31.8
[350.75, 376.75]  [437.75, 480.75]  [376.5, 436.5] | 0.01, 30.9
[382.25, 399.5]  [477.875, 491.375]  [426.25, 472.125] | -0.04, 33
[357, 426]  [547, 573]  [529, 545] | -0.19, 28.9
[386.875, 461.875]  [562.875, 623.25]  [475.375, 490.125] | -0.15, 31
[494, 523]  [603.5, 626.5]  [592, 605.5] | 0.21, 32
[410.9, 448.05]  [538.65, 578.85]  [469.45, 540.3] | -0.23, 30.3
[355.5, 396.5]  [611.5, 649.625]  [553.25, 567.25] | -0.03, 28.5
